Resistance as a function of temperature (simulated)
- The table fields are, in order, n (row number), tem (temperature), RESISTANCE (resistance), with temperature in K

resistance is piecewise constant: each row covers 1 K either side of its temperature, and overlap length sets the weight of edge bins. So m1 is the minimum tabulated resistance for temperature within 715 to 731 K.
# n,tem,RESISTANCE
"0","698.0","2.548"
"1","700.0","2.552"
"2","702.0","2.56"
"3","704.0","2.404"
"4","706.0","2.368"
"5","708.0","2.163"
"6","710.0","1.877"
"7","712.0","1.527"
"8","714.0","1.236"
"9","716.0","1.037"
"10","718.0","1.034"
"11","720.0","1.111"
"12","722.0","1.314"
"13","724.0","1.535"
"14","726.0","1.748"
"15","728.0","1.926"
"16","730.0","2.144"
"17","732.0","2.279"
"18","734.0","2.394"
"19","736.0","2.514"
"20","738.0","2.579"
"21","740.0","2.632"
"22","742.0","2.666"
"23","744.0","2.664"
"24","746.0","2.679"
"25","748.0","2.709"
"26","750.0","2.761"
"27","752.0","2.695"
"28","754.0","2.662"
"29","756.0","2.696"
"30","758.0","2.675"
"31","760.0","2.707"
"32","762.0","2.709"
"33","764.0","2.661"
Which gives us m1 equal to 1.034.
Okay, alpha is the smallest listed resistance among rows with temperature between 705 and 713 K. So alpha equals 1.527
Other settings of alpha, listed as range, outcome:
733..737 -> 2.394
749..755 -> 2.662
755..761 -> 2.675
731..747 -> 2.279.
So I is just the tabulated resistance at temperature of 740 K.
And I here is 2.632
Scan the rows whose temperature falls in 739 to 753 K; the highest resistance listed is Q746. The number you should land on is 2.761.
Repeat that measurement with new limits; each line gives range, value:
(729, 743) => 2.666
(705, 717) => 2.368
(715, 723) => 1.314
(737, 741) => 2.632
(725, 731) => 2.144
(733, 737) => 2.514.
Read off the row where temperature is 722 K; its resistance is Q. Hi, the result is 1.314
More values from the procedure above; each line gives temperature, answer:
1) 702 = 2.56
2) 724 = 1.535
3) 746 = 2.679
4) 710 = 1.877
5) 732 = 2.279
